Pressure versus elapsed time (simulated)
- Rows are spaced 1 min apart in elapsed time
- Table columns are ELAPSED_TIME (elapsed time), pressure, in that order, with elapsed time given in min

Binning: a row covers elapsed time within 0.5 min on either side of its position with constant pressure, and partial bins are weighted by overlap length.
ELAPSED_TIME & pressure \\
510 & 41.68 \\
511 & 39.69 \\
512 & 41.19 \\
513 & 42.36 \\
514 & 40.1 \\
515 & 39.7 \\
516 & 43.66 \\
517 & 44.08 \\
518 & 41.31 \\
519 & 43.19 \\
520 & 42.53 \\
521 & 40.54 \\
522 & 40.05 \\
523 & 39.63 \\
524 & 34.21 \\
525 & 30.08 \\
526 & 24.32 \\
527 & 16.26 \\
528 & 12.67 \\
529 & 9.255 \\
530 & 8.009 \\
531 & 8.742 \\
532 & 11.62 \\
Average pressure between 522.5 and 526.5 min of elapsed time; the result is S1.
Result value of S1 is 32.1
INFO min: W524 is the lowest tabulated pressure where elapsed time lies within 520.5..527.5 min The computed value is 16.26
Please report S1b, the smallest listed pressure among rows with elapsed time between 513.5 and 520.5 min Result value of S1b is 39.7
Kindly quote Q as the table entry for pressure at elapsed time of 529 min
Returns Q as 9.255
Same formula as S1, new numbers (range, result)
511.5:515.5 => 40.8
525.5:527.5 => 20.3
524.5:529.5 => 18.5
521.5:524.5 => 38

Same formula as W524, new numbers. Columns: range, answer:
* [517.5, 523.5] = 39.63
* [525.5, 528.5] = 12.67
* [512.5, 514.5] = 40.1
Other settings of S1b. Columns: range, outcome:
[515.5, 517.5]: 43.66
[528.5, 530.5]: 8.009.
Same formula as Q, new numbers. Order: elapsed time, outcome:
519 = 43.19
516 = 43.66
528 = 12.67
